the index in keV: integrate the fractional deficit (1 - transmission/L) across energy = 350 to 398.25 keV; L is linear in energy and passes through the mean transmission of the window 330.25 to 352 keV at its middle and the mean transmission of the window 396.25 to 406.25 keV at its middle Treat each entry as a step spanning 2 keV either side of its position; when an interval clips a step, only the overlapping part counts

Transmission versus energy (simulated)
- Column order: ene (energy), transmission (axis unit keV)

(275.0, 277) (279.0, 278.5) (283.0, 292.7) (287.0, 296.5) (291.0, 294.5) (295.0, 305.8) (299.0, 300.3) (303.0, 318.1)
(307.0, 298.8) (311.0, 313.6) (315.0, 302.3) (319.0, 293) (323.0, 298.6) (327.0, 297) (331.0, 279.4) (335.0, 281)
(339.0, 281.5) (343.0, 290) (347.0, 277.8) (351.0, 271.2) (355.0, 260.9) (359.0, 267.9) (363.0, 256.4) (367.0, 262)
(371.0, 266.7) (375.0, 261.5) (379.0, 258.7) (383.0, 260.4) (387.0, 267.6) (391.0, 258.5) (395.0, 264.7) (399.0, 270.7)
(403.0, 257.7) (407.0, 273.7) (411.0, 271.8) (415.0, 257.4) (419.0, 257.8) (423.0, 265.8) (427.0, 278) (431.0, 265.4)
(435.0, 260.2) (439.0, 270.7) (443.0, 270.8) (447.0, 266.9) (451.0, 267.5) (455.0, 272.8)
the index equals 1.6 keV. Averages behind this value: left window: 281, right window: 265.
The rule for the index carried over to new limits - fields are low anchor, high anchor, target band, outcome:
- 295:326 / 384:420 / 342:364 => 1.15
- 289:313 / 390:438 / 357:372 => 1.05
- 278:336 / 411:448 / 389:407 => 0.66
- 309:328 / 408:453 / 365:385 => 1.54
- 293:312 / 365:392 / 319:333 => 0.07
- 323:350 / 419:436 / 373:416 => 1.45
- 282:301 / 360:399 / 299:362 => -1.34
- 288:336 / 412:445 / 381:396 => 0.79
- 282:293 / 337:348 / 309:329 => -0.87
